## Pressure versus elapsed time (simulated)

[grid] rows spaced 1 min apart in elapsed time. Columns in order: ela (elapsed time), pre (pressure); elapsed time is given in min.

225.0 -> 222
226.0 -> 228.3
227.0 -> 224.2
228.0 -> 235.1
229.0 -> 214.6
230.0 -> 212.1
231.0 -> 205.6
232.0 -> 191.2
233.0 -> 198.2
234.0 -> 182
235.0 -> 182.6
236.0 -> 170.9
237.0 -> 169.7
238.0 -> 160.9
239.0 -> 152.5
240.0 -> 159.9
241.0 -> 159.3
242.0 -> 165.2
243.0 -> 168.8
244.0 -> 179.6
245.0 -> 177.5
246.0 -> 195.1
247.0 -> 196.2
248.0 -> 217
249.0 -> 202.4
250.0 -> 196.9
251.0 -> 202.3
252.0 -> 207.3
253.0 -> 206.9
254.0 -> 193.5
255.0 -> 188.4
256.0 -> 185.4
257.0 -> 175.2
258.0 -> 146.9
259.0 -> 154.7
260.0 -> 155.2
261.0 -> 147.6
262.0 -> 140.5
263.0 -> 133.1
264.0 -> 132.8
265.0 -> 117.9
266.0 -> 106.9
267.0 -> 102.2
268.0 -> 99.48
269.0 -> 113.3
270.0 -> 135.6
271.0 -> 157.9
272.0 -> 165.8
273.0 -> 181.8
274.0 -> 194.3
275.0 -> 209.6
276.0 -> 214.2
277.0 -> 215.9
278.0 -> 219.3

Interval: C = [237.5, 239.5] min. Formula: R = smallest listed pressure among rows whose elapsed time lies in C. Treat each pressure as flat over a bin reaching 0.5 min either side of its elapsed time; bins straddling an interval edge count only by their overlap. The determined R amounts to 152.5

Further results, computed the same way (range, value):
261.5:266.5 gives 106.9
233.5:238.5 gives 160.9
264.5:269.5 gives 99.48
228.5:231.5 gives 205.6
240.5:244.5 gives 159.3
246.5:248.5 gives 196.2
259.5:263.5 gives 133.1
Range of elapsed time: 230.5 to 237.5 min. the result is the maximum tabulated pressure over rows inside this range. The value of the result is 205.6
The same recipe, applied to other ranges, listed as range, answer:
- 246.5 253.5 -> 217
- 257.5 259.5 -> 154.7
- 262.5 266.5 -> 133.1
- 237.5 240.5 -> 160.9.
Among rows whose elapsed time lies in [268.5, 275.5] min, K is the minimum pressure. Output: 113.3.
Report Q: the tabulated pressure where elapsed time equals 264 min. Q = 132.8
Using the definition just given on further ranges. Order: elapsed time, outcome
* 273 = 181.8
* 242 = 165.2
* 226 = 228.3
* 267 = 102.2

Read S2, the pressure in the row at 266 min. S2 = 106.9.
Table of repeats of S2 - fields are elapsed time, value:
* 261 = 147.6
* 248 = 217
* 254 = 193.5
